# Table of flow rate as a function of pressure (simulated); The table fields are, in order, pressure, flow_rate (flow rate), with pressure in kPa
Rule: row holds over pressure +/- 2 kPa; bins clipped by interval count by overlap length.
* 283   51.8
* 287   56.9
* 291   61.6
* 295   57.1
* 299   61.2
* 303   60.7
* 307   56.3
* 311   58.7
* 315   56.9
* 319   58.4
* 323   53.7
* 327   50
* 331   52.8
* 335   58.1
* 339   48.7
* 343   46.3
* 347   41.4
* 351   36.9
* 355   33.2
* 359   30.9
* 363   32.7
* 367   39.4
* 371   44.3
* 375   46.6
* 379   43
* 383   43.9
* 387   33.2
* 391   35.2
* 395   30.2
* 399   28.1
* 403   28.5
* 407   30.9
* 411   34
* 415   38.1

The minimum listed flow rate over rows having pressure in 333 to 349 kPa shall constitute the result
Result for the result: 41.4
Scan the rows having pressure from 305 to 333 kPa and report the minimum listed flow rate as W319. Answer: 50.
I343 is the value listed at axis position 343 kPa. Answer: 46.3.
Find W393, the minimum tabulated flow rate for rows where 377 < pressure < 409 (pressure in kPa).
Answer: 28.1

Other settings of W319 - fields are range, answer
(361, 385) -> 32.7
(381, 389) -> 33.2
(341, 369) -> 30.9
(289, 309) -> 56.3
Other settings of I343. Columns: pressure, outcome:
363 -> 32.7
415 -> 38.1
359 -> 30.9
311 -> 58.7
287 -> 56.9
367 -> 39.4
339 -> 48.7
